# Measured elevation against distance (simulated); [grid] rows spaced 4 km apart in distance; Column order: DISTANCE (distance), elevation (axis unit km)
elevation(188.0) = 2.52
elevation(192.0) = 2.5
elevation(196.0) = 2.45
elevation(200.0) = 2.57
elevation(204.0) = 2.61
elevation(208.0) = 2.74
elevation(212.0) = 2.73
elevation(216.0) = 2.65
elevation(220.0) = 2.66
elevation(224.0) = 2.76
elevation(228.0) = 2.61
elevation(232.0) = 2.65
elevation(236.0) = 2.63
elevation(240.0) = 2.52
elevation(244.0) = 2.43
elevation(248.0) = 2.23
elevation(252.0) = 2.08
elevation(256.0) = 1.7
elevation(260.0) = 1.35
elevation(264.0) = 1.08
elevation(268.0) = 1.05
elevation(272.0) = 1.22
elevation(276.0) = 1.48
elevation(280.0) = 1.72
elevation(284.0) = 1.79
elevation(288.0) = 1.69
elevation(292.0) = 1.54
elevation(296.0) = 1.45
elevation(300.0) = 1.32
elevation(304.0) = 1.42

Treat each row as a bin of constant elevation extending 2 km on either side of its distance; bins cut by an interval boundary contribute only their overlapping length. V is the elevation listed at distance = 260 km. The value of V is 1.35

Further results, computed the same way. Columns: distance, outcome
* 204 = 2.61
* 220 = 2.66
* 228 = 2.61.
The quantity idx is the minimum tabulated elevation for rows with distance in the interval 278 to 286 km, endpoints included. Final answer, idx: 1.72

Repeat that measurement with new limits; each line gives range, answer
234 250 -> 2.23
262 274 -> 1.05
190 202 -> 2.45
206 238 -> 2.61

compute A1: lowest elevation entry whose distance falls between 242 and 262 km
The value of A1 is 1.35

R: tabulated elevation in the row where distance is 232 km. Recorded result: 2.65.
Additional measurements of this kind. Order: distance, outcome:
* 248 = 2.23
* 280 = 1.72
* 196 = 2.45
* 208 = 2.74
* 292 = 1.54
